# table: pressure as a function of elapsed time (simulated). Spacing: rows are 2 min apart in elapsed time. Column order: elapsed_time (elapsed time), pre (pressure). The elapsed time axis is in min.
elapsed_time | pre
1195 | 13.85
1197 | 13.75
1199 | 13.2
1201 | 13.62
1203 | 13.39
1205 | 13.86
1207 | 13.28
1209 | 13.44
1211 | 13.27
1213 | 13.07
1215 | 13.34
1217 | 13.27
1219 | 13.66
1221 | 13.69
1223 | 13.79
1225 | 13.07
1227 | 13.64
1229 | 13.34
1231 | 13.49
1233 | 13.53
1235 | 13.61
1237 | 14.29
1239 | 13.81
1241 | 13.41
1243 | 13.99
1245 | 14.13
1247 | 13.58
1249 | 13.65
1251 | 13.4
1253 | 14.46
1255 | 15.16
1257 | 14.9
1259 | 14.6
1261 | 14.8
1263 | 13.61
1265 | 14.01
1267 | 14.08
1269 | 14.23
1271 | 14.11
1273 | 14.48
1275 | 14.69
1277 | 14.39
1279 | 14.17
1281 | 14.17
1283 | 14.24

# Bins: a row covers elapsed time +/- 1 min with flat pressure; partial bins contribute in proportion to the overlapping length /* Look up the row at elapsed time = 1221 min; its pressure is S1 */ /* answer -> 13.69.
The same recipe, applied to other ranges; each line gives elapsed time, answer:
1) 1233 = 13.53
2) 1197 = 13.75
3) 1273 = 14.48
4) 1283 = 14.24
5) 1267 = 14.08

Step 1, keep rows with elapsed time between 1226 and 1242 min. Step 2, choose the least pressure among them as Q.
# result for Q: 13.34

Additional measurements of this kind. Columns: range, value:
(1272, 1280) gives 14.17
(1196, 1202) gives 13.2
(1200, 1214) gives 13.07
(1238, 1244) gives 13.41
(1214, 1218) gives 13.27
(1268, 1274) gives 14.11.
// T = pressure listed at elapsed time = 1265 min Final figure 14.01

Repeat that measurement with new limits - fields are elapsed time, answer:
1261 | 14.8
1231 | 13.49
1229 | 13.34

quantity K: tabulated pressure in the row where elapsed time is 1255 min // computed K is 15.16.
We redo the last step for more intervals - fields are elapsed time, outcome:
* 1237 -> 14.29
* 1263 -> 13.61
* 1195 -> 13.85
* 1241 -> 13.41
